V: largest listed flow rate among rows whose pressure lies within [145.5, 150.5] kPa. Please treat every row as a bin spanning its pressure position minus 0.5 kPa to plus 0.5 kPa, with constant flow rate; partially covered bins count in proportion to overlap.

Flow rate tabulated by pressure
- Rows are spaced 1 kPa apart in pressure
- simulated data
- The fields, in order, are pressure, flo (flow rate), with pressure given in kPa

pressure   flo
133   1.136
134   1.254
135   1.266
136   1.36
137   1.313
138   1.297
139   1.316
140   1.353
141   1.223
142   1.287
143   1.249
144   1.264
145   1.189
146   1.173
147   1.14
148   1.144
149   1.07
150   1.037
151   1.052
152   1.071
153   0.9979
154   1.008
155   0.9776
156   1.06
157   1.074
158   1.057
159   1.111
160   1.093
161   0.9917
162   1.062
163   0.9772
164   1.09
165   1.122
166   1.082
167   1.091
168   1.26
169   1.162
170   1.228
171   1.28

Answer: 1.173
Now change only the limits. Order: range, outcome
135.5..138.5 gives 1.36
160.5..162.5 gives 1.062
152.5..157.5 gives 1.074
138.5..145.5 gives 1.353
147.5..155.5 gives 1.144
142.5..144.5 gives 1.264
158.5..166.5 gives 1.122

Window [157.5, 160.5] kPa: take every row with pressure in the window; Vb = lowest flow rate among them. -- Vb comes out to 1.057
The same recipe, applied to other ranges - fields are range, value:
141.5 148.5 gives 1.14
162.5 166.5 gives 0.9772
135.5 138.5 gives 1.297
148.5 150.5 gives 1.037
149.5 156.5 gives 0.9776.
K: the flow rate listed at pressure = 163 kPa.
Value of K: 0.9772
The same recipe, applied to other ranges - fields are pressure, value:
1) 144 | 1.264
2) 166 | 1.082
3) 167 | 1.091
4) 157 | 1.074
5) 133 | 1.136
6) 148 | 1.144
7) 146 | 1.173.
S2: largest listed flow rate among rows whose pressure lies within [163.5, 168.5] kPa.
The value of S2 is 1.26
